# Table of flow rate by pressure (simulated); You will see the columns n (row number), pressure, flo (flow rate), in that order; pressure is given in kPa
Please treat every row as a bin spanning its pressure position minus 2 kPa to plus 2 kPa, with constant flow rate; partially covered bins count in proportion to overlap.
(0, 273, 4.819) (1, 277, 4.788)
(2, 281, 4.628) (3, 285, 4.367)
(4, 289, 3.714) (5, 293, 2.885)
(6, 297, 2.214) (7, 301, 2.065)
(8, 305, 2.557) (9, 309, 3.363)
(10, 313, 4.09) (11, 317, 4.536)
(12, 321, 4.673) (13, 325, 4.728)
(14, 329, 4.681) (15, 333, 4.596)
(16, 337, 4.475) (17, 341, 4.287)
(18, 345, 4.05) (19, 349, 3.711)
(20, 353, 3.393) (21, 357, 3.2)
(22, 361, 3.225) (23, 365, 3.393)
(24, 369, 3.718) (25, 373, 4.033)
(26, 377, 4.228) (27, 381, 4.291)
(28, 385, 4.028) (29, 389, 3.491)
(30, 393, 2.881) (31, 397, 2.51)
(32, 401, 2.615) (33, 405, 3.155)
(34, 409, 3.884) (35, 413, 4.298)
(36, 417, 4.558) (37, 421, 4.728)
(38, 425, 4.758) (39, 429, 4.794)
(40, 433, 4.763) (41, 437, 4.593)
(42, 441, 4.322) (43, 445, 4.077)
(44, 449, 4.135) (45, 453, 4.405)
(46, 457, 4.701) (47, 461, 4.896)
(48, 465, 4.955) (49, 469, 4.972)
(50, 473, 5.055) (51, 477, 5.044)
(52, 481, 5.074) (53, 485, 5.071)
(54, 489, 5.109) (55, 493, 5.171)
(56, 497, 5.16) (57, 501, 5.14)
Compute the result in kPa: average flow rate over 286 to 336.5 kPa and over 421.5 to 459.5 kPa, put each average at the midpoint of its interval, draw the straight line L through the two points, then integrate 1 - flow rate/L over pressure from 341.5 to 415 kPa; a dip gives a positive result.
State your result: 9.7 kPa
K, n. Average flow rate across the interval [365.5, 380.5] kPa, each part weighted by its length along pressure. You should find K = 3.96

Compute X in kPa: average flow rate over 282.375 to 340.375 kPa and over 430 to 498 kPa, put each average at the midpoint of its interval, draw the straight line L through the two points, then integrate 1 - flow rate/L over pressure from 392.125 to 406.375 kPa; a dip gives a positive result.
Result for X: 5.2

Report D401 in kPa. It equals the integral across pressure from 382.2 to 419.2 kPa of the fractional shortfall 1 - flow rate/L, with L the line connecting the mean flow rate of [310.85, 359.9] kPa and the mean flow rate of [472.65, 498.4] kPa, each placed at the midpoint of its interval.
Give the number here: 8.6 kPa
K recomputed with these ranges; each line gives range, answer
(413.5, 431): 4.67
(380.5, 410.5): 3.3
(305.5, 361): 4.06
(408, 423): 4.4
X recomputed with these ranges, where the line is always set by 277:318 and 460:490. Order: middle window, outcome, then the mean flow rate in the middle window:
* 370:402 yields 5.2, 3.54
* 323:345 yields -4.1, 4.51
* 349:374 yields 3.4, 3.49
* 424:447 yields 0.7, 4.54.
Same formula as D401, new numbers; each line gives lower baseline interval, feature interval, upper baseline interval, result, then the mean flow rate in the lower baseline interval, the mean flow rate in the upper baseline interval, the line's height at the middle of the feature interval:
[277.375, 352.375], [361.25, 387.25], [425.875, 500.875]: 2.17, 3.88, 4.8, 4.25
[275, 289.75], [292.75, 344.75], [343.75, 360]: 1.33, 4.43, 3.54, 3.97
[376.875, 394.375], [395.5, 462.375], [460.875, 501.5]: 2.71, 3.77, 5.06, 4.36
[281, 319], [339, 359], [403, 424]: -0.10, 3.38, 4.15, 3.71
